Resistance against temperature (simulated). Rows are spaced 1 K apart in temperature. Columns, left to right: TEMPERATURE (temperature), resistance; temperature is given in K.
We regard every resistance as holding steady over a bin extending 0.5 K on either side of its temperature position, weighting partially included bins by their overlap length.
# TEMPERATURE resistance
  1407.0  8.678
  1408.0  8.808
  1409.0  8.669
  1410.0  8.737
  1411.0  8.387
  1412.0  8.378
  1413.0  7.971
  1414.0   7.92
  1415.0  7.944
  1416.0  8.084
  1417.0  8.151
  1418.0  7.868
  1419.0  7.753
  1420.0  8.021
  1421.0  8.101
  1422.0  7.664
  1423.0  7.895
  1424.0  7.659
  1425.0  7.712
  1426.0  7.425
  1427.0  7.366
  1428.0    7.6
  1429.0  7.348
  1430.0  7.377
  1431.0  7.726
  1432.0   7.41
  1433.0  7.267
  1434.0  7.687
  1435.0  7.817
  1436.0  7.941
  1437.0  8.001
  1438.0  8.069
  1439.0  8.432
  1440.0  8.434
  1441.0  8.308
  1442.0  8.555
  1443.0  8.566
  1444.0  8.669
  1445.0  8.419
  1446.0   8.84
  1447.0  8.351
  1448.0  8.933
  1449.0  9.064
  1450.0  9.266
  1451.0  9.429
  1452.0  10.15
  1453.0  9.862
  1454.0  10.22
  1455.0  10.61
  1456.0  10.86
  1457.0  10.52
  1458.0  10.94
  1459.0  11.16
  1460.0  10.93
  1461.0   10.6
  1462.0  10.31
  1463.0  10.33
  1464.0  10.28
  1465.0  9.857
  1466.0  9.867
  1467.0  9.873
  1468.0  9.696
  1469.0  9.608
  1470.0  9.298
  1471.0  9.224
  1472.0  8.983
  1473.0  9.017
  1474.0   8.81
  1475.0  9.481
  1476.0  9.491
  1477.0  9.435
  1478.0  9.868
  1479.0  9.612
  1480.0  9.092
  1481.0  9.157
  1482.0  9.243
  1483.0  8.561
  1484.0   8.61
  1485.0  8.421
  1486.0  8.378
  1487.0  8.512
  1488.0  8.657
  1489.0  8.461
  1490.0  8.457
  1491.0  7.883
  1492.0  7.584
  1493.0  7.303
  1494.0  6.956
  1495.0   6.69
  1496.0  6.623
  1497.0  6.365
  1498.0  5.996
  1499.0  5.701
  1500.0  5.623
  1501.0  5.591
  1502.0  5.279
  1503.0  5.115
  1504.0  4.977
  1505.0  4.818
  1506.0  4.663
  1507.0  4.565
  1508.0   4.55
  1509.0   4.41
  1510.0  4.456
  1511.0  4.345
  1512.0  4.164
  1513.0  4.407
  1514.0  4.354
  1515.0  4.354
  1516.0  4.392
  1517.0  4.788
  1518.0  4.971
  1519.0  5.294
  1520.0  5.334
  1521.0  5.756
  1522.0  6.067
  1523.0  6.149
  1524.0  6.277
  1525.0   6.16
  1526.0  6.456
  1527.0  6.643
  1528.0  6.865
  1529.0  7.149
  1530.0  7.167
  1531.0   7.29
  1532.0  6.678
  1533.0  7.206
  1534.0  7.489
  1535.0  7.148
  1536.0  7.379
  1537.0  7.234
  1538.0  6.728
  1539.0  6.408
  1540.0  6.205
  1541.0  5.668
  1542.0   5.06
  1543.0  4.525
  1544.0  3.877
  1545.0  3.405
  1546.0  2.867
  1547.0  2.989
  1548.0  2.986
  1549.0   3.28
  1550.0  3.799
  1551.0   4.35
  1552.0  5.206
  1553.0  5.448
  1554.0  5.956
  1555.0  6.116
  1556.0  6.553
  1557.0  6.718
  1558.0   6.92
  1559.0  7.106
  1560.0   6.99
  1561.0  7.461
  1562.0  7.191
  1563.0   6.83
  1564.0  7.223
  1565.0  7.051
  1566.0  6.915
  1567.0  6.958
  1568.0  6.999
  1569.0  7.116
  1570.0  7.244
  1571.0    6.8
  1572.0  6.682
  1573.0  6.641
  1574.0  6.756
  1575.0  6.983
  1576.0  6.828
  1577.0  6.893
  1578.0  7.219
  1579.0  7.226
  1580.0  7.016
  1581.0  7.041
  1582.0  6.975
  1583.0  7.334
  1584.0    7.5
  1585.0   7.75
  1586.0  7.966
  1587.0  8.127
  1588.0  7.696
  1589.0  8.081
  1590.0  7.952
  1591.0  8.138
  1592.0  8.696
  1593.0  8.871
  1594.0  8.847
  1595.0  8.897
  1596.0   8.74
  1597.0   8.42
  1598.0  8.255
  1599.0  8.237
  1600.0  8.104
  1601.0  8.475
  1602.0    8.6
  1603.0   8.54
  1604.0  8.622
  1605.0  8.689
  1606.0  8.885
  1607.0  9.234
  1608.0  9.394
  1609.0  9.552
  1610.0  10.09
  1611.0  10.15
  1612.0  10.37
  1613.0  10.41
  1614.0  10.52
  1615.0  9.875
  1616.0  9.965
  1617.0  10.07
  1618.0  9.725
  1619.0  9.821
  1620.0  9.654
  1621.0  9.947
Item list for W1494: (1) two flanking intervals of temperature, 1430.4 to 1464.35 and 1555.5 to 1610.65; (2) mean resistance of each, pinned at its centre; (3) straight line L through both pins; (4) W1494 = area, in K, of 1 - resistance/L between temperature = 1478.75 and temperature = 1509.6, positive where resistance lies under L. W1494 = 6.3 K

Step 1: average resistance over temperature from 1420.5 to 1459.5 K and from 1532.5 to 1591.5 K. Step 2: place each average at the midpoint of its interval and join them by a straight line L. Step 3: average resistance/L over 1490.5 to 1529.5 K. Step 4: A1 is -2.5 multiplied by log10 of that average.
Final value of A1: 0.29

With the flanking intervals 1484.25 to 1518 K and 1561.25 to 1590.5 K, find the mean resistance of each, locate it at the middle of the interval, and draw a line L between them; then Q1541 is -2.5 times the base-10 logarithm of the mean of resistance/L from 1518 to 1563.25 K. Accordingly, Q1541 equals 0.12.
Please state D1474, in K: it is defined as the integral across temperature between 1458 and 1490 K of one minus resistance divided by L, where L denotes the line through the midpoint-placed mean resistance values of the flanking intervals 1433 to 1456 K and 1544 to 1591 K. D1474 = -4.6 K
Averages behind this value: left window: 8.81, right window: 6.45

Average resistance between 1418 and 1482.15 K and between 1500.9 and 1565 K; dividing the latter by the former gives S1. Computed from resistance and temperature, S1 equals 0.63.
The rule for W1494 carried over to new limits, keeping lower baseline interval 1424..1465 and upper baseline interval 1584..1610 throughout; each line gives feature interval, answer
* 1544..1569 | 8.4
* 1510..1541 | 9.6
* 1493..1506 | 4.4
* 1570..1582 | 2.3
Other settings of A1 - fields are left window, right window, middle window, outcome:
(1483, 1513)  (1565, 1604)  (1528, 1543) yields 0.03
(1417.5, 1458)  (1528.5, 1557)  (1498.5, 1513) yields 0.33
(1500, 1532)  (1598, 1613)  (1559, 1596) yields 0.07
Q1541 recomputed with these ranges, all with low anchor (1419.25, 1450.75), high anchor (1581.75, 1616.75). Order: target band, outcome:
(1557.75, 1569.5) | 0.21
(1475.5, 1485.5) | -0.11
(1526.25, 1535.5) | 0.20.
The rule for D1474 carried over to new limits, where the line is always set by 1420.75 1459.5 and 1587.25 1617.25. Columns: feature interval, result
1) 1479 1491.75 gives 0.1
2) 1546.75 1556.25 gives 4.5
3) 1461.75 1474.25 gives -1.4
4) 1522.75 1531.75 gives 2.2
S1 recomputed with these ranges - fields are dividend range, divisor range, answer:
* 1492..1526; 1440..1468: 0.56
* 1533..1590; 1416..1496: 0.73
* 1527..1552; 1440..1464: 0.58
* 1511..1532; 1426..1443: 0.73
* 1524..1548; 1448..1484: 0.61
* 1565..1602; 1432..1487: 0.83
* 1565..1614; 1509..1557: 1.47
